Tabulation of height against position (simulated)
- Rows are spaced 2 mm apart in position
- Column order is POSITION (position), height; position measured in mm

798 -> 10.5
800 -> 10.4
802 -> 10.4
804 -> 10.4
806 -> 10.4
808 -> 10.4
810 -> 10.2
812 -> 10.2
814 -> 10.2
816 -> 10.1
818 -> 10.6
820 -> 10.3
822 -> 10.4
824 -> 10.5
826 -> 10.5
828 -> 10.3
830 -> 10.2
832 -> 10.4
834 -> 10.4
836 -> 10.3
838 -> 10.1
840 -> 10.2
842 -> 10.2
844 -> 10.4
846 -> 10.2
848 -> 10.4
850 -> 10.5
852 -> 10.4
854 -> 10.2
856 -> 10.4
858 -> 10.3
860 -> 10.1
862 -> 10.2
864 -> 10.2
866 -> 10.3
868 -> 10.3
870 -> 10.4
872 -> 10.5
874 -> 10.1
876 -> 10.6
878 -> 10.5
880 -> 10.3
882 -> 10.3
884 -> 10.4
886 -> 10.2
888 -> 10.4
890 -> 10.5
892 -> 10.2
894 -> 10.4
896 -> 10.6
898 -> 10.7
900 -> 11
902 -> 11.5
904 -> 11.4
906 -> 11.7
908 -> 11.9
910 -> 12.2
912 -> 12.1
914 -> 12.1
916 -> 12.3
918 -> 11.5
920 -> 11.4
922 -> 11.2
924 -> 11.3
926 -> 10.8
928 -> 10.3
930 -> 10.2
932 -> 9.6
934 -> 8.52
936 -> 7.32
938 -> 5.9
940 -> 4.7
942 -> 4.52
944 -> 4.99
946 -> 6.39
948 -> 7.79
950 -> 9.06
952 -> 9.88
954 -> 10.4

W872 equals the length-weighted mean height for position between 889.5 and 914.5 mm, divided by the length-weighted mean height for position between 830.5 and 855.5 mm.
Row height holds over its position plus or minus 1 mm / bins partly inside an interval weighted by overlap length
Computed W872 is 1.1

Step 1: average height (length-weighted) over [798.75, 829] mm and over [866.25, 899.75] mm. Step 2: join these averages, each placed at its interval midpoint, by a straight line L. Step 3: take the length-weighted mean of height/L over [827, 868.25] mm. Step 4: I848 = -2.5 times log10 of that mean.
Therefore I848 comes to 0.01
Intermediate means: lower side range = 10.4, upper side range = 10.4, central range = 10.3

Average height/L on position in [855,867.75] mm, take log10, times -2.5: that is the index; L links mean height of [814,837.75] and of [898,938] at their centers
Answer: 0.03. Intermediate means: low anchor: 10.3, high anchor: 10.8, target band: 10.3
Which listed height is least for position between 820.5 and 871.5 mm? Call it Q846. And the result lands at 10.1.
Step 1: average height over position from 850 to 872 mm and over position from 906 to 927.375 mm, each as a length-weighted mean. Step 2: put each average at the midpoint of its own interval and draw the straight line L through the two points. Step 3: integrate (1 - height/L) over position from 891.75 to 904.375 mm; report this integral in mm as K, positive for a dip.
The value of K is 0.41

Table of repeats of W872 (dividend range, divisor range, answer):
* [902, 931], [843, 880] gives 1.11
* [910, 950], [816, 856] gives 0.89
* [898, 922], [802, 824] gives 1.13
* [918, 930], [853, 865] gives 1.07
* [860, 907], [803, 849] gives 1.02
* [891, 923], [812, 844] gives 1.10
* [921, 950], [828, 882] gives 0.79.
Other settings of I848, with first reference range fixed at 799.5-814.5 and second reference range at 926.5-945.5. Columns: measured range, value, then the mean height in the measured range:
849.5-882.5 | -0.15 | 10.3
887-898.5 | -0.24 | 10.5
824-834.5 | -0.06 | 10.4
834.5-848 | -0.08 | 10.3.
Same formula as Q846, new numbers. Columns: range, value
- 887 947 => 4.52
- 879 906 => 10.2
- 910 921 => 11.4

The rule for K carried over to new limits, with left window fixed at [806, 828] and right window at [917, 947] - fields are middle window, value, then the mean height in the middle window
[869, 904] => -4.77 mm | 10.5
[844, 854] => -0.52 mm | 10.4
